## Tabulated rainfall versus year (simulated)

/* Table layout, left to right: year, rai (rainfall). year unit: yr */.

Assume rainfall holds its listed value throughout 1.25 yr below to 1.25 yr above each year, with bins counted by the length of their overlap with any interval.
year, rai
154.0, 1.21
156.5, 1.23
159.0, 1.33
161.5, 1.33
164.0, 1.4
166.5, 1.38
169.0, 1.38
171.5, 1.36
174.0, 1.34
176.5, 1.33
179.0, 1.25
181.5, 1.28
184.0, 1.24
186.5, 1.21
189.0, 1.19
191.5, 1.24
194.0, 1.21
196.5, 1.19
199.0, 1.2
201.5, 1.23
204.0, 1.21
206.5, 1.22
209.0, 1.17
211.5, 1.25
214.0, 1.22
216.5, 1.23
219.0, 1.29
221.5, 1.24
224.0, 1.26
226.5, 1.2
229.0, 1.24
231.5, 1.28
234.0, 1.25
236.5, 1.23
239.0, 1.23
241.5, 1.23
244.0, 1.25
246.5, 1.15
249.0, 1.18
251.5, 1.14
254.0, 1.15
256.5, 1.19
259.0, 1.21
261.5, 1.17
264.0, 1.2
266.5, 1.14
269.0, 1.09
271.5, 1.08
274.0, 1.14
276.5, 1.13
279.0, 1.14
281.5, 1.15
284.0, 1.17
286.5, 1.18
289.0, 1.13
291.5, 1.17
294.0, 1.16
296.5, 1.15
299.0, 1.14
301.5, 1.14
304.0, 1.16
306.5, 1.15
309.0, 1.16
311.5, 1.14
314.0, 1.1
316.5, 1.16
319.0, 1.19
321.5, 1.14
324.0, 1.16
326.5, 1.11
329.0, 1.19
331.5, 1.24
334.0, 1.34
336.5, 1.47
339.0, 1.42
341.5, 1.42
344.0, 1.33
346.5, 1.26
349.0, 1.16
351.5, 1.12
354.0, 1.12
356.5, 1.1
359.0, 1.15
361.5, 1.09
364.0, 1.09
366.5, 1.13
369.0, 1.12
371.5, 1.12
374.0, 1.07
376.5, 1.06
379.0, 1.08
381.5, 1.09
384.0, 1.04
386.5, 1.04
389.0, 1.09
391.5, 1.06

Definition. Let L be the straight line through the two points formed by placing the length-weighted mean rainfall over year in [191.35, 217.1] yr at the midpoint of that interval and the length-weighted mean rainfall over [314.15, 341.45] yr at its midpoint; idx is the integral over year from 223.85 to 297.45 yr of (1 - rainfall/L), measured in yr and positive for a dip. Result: 2.9 yr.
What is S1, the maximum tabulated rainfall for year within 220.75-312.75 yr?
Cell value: 1.28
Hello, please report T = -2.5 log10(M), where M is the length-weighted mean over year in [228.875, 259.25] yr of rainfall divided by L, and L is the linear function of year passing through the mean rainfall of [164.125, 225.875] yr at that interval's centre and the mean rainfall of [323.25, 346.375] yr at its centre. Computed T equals 0.05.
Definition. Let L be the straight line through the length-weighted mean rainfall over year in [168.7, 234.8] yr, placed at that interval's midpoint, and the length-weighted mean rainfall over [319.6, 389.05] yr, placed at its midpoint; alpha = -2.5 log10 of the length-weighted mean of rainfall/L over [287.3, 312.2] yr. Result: 0.04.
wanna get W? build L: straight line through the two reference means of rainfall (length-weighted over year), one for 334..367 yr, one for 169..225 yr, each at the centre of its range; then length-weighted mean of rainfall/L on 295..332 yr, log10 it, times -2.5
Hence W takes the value 0.07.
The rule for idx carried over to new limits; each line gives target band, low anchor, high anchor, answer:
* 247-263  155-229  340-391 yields 0.56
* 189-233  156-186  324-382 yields 2.17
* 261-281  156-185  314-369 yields 1.89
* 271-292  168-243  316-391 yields 1.08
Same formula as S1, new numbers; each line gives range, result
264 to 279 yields 1.2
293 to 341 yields 1.47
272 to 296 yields 1.18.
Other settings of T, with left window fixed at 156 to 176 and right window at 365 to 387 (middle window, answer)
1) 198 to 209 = 0.08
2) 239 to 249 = 0.04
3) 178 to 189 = 0.07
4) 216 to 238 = 0.02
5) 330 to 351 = -0.17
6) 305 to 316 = 0.03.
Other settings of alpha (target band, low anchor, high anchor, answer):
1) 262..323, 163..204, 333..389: 0.06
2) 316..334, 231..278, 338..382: -0.01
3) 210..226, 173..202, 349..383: -0.02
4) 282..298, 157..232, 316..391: 0.04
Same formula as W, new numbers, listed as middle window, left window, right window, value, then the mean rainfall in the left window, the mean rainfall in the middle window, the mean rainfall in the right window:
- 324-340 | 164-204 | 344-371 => -0.11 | 1.27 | 1.28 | 1.14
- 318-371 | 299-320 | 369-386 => -0.09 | 1.15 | 1.21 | 1.08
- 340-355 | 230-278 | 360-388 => -0.12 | 1.18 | 1.24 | 1.09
